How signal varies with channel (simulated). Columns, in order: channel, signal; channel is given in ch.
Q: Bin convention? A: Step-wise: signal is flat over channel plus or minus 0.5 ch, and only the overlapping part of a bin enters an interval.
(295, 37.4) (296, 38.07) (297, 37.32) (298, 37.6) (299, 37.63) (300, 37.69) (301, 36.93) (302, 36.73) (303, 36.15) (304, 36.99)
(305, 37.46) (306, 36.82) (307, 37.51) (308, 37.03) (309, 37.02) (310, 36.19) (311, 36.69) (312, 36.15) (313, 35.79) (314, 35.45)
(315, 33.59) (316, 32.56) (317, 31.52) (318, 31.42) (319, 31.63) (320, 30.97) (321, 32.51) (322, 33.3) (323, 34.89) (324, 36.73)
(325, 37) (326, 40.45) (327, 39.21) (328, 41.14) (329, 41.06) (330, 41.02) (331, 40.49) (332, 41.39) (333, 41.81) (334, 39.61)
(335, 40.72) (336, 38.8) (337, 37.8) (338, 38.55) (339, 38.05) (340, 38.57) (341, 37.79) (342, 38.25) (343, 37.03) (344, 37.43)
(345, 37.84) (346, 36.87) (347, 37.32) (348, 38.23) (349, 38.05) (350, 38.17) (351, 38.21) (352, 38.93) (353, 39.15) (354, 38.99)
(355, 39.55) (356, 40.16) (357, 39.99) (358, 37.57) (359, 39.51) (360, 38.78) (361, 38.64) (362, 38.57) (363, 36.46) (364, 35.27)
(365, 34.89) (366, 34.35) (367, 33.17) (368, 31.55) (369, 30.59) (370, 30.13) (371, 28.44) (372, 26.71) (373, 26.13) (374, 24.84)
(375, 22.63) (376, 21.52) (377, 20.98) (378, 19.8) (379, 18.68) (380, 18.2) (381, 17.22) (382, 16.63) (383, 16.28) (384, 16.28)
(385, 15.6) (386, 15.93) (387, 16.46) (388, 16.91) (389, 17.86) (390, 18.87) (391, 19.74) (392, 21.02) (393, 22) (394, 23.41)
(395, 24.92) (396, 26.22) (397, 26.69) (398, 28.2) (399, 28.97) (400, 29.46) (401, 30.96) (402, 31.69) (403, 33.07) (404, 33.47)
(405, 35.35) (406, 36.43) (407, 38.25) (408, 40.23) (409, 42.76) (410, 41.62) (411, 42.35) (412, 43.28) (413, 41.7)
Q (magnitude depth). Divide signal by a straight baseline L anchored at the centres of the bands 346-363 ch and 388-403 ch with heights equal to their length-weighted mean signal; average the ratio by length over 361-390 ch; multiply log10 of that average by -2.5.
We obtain 0.30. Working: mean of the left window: 38.6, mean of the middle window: 24.5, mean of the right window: 25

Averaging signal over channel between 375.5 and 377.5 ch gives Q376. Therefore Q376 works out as 21.2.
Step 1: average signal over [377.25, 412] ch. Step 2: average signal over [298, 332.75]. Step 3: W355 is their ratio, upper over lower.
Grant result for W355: 0.72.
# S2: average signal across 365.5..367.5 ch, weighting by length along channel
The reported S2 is 33.8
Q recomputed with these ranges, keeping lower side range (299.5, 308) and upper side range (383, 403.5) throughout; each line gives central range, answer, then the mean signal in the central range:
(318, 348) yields -0.17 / 37.8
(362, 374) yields -0.17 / 31.6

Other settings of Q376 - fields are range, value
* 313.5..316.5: 33.9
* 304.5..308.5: 37.2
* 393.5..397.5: 25.3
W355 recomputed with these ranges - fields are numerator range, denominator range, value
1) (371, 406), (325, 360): 0.60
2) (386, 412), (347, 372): 0.80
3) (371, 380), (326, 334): 0.56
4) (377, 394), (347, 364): 0.47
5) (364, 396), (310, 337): 0.62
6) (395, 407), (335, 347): 0.82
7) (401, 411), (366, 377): 1.34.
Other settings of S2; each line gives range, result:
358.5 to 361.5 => 39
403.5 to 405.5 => 34.4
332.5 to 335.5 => 40.7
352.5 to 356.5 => 39.5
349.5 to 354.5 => 38.7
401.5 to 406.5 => 34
